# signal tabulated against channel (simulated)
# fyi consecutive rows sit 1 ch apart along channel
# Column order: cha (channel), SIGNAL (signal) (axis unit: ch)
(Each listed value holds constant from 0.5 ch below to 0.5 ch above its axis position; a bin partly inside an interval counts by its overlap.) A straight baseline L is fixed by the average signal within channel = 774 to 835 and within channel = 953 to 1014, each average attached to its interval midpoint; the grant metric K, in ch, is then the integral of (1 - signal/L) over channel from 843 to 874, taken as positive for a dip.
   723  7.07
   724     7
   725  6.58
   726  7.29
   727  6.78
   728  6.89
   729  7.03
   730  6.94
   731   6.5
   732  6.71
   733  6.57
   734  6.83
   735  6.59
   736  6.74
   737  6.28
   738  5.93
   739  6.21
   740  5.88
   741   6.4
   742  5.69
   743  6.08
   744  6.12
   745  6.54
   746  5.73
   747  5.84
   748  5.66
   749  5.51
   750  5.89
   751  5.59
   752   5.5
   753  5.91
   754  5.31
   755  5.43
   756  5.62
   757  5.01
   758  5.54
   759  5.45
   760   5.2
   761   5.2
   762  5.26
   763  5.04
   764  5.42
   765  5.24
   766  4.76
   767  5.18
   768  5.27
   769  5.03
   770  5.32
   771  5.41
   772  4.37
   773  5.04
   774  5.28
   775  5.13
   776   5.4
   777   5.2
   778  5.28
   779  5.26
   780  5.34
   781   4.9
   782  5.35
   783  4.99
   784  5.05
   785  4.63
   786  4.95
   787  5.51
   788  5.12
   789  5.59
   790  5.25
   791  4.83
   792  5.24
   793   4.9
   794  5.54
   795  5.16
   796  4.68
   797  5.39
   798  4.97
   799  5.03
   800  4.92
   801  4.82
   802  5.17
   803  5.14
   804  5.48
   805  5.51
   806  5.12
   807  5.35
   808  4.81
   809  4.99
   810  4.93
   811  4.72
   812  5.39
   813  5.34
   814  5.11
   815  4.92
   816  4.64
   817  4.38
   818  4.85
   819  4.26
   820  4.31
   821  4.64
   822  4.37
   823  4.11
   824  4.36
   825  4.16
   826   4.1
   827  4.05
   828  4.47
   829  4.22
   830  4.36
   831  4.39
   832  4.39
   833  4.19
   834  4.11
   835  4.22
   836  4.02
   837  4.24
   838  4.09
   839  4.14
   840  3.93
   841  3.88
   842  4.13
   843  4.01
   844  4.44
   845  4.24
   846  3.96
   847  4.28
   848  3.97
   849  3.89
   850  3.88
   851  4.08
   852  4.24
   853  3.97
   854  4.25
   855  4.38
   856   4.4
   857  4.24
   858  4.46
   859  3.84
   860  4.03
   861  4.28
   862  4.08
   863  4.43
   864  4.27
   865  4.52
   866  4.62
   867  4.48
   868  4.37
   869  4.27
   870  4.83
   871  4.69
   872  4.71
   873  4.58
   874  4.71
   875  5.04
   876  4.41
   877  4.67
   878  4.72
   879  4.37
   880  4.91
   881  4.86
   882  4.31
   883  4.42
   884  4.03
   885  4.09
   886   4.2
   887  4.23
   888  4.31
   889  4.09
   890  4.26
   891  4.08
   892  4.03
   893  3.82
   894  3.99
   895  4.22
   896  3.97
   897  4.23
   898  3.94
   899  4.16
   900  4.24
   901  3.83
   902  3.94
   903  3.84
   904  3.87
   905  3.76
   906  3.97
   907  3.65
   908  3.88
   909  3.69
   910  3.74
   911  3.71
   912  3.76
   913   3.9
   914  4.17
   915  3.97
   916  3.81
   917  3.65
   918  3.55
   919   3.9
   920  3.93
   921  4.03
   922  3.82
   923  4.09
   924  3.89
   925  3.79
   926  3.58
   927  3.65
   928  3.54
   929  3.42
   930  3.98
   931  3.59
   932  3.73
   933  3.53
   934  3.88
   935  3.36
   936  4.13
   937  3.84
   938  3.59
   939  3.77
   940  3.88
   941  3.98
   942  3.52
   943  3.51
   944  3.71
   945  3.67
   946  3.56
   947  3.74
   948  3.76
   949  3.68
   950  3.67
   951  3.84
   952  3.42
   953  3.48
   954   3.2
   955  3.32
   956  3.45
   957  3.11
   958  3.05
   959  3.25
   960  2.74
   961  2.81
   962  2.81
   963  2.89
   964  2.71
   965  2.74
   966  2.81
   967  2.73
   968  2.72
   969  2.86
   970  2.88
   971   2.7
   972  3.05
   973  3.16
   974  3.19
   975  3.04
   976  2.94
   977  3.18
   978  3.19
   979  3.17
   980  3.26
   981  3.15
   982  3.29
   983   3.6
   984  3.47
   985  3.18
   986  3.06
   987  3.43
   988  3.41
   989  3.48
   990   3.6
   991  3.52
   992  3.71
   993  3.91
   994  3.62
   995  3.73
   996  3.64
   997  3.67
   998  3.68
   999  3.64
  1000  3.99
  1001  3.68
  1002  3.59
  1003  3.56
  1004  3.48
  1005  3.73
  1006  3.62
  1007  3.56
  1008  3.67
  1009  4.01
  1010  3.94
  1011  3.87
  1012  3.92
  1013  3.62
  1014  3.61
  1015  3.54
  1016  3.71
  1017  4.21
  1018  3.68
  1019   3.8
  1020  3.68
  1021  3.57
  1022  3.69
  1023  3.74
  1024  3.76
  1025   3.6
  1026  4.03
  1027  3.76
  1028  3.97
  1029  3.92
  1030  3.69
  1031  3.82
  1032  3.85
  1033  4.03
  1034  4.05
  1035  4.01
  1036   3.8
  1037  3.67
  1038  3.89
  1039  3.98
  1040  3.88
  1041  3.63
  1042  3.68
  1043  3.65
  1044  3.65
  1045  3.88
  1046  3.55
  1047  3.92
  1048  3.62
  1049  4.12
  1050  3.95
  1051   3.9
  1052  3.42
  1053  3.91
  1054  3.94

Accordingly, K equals 0.8 ch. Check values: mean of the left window 4.88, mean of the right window 3.34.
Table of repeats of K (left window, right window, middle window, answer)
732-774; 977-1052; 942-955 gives 1.8 ch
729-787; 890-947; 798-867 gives 4.8 ch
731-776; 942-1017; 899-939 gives 2.0 ch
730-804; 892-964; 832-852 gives 2.3 ch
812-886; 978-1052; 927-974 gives 7.0 ch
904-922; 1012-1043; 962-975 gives 3.2 ch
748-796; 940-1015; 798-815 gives -0.6 ch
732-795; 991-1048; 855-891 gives 2.6 ch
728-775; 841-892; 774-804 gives 0.8 ch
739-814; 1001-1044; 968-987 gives 4.3 ch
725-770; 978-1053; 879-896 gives 1.8 ch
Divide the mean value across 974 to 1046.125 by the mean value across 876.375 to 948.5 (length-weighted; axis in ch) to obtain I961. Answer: 0.9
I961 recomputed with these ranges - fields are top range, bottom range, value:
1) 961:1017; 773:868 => 0.73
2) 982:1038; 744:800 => 0.70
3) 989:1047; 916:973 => 1.09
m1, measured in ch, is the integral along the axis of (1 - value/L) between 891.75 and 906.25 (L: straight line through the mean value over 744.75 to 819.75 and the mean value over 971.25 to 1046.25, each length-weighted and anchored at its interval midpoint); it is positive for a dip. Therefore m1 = 1.3 ch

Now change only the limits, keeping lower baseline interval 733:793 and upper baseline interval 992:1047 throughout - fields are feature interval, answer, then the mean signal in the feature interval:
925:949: 3.5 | 3.69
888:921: 4.4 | 3.93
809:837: 3.3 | 4.49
